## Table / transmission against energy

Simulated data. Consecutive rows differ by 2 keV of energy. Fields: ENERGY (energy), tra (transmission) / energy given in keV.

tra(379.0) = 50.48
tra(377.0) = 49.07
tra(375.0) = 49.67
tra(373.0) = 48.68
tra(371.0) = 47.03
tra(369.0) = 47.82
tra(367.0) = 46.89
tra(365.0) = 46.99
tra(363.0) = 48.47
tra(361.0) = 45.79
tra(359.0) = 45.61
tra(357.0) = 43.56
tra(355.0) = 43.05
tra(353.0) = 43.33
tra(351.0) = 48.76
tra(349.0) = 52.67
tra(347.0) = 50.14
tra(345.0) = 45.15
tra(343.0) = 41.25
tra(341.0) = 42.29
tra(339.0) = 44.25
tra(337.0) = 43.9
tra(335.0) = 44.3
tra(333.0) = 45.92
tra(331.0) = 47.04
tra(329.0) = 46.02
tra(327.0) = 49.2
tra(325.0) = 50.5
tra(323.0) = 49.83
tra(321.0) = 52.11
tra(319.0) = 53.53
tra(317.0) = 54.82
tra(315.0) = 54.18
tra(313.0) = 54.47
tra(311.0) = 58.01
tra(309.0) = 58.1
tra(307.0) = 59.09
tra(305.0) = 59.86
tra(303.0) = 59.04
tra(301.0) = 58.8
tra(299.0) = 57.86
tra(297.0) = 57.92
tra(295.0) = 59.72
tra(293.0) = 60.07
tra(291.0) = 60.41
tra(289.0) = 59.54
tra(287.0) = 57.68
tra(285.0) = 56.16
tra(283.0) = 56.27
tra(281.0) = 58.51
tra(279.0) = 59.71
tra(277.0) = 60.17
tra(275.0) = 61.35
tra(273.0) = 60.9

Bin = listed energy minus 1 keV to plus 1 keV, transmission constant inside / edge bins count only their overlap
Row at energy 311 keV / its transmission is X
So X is 58.01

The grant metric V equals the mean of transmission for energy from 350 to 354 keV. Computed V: 46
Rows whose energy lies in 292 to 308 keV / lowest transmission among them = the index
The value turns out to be 57.86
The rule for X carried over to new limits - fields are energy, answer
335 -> 44.3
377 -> 49.07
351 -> 48.76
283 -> 56.27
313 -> 54.47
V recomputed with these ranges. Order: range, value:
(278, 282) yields 59.1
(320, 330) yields 49.5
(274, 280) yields 60.4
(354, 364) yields 45.3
